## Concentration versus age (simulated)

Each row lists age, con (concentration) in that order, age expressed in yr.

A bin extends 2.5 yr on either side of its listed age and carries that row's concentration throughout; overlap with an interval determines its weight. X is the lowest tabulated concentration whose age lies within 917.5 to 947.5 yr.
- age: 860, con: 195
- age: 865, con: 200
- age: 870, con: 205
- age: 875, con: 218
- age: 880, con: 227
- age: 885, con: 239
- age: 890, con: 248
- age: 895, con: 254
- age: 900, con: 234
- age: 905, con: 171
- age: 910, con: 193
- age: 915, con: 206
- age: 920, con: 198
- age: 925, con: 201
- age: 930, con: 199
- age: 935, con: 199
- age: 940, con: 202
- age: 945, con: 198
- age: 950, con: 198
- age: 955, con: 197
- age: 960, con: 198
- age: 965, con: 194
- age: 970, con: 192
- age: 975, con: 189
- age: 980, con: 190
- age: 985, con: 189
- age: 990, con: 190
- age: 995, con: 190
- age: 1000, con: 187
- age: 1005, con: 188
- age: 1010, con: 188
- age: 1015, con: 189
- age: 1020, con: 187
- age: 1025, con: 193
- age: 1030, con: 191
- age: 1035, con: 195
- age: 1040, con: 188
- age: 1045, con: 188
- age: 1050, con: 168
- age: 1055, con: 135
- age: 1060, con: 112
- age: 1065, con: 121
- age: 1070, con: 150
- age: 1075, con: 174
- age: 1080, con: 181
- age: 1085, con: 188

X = 198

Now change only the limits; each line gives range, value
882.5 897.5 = 239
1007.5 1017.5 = 188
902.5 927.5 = 171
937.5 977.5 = 189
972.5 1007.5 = 187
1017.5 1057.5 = 135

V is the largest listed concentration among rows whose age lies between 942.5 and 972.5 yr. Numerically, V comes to 198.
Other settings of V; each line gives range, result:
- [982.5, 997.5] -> 190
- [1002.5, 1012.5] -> 188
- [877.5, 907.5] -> 254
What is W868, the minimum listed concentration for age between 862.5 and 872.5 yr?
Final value 200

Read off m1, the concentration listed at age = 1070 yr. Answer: 150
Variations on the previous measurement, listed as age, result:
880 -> 227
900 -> 234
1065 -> 121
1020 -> 187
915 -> 206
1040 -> 188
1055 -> 135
